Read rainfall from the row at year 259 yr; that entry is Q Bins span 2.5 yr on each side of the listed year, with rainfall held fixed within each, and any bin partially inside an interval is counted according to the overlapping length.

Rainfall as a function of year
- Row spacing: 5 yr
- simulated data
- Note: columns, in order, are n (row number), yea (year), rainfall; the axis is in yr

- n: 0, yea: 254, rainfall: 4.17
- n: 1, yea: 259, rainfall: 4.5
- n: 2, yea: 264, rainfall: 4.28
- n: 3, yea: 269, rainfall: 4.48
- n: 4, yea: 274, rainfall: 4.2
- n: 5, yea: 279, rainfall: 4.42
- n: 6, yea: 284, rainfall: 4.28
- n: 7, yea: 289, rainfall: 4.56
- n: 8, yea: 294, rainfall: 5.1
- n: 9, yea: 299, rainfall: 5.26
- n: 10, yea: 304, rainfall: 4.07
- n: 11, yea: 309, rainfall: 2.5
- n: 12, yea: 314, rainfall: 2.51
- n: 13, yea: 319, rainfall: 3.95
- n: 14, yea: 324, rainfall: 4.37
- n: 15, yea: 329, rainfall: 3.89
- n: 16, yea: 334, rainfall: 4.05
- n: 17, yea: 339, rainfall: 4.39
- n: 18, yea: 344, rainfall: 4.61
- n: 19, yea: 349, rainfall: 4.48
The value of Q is 4.5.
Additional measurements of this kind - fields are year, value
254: 4.17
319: 3.95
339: 4.39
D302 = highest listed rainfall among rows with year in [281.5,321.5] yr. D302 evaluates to 5.26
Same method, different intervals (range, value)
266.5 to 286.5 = 4.48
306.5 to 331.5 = 4.37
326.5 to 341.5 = 4.39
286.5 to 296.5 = 5.1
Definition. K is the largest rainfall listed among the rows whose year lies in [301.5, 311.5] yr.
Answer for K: 4.07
